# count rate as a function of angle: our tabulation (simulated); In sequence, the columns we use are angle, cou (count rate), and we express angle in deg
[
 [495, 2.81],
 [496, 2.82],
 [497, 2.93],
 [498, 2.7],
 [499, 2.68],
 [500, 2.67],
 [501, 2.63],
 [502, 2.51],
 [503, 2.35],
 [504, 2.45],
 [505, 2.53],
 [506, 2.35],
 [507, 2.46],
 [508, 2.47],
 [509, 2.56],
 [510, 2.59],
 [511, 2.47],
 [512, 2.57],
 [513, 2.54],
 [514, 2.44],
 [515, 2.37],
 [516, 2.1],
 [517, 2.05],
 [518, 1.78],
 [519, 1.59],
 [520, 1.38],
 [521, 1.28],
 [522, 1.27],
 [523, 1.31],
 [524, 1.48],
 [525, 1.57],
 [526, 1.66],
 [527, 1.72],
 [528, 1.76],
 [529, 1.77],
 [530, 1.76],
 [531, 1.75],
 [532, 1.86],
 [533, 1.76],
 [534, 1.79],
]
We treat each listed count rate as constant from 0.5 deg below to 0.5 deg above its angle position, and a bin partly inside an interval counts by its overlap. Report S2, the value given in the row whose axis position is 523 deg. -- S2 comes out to 1.31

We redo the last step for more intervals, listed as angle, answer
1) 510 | 2.59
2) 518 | 1.78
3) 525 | 1.57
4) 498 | 2.7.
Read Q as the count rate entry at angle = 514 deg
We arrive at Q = 2.44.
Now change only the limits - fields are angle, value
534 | 1.79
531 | 1.75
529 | 1.77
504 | 2.45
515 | 2.37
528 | 1.76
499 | 2.68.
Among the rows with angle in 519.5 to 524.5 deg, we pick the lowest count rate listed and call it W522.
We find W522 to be 1.27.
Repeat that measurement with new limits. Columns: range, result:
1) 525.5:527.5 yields 1.66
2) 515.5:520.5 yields 1.38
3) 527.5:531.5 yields 1.75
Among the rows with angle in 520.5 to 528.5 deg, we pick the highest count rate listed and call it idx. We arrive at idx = 1.76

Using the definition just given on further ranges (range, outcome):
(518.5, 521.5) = 1.59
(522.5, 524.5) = 1.48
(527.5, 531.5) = 1.77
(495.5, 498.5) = 2.93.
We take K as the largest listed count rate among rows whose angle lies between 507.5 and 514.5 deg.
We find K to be 2.59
